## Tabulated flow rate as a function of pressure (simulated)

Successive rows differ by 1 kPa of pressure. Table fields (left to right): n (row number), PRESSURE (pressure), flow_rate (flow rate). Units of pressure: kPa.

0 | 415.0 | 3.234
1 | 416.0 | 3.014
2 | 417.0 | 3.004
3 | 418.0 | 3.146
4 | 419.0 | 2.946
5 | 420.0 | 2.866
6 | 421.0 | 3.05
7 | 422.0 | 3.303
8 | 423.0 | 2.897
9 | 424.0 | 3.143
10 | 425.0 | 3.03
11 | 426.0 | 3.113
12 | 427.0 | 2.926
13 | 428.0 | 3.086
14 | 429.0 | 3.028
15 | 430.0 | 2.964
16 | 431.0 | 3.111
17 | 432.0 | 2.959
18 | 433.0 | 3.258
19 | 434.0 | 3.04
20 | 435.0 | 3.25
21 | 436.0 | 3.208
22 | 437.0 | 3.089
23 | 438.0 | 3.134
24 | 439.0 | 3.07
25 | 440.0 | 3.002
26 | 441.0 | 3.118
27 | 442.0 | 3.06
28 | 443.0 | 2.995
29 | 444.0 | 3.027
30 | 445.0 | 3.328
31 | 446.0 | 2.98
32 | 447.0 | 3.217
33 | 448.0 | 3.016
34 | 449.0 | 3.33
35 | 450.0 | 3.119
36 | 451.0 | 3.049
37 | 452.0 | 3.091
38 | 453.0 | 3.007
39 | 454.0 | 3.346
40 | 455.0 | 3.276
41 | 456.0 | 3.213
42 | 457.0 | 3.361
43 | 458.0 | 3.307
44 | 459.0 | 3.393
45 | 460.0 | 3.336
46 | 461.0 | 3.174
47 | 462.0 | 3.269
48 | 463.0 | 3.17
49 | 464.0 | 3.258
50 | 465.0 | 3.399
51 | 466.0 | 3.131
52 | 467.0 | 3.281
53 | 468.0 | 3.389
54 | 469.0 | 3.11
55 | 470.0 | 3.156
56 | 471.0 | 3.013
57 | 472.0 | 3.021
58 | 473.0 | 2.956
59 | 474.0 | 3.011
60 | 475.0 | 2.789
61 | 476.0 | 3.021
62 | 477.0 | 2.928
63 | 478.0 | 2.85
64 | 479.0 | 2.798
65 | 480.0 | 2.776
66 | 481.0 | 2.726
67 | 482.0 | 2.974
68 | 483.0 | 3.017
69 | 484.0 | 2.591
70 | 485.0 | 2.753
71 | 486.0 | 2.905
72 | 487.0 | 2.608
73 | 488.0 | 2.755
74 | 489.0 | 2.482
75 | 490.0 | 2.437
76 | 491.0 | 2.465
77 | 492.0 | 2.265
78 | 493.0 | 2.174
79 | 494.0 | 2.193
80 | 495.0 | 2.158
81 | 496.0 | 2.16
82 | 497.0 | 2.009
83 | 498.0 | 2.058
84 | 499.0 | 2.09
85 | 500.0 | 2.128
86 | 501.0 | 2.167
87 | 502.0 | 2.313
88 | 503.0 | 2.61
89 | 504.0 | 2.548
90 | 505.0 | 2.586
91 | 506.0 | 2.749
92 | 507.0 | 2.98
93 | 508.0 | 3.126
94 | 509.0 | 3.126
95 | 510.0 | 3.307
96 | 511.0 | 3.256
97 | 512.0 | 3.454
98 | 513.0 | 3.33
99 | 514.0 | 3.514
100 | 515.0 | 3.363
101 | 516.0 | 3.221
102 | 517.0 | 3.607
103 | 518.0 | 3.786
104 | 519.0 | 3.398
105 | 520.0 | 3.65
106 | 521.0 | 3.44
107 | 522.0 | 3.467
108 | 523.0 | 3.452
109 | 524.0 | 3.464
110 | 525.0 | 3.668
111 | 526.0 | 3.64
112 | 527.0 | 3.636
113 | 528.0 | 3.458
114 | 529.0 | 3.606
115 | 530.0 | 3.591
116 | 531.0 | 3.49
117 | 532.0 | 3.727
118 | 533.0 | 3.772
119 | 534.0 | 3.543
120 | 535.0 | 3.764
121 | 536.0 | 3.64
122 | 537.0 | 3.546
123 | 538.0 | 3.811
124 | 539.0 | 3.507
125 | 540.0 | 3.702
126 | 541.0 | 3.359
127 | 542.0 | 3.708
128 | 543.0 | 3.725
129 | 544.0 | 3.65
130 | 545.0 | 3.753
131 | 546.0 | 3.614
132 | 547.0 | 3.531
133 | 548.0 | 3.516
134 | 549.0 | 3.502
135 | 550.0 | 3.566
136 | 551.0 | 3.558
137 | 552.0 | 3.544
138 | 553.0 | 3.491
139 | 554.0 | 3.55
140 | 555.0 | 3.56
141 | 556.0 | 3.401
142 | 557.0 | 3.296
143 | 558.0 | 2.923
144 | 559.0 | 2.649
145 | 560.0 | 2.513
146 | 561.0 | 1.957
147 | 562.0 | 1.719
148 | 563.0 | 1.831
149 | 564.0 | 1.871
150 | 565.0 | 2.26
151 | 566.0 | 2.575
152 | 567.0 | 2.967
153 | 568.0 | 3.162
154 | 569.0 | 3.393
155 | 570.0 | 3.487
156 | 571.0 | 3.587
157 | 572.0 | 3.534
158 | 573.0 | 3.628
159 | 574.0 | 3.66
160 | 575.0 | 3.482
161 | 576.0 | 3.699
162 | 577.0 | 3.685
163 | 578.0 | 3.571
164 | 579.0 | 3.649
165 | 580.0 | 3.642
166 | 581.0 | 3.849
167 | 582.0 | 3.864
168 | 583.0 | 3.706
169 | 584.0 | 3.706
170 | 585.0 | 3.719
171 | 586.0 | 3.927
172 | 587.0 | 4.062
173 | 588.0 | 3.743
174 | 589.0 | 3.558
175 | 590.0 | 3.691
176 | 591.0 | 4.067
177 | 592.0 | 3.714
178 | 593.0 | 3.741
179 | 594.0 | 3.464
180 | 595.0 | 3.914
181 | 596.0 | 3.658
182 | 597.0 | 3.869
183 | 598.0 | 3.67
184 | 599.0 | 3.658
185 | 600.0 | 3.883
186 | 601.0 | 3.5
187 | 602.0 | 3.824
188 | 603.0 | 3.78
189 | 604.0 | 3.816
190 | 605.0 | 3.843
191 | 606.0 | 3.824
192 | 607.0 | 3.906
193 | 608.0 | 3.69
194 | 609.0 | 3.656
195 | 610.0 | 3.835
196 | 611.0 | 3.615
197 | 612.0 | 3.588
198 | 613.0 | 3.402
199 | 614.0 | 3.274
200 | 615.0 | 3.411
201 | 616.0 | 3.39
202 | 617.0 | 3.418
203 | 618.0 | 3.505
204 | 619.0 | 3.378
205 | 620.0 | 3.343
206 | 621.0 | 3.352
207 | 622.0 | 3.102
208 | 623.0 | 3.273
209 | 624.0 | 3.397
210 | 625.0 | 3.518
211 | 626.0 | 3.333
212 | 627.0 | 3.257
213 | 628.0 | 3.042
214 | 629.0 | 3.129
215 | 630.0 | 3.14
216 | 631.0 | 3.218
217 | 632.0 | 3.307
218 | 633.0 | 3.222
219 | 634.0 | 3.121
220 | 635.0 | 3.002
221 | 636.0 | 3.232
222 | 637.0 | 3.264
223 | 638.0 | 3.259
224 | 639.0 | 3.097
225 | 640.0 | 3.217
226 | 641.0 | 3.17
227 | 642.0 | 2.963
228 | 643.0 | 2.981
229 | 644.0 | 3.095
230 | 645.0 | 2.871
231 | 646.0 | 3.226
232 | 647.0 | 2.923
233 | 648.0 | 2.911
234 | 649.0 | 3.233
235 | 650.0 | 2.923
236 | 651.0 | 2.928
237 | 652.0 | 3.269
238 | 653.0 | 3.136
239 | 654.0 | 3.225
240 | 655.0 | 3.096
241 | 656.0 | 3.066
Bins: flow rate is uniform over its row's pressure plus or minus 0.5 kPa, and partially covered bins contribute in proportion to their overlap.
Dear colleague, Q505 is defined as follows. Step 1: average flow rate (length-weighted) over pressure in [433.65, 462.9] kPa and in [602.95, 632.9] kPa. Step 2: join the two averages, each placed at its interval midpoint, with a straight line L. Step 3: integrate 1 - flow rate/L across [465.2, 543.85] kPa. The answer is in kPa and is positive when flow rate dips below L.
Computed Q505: 4.7 kPa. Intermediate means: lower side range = 3.17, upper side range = 3.45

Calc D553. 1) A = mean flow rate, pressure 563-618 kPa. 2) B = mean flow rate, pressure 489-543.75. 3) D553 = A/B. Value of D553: 1.14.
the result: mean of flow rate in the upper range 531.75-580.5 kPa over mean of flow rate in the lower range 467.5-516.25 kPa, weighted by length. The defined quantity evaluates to 1.20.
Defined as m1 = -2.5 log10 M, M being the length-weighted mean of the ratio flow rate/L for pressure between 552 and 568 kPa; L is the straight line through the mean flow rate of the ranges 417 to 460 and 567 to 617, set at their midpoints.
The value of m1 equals 0.278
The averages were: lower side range 3.12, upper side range 3.66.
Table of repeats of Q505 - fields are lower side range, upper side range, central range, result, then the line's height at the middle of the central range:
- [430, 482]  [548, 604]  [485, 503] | 4.9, 3.21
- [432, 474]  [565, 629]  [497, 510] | 3.0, 3.31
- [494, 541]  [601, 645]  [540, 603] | -3.0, 3.28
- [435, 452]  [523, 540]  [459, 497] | 5.2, 3.31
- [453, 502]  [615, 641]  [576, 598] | -4.2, 3.14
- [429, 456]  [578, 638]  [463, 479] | 0.6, 3.19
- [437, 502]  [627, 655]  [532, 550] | -3.9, 2.99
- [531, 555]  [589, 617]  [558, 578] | 3.8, 3.64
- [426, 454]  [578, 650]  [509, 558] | -3.5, 3.3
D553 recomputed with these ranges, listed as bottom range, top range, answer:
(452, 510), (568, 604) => 1.31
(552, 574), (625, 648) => 1.06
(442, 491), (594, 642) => 1.13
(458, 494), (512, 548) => 1.22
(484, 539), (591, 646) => 1.13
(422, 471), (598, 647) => 1.07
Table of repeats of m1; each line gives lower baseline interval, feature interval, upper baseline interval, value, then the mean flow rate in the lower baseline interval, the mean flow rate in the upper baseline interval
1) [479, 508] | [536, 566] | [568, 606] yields 0.01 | 2.5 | 3.7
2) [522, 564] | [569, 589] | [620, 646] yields -0.12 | 3.37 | 3.19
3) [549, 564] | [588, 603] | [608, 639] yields -0.18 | 2.95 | 3.33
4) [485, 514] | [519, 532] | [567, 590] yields -0.20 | 2.61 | 3.64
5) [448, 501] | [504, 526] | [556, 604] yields -0.08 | 2.87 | 3.39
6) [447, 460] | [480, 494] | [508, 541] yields 0.27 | 3.21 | 3.52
